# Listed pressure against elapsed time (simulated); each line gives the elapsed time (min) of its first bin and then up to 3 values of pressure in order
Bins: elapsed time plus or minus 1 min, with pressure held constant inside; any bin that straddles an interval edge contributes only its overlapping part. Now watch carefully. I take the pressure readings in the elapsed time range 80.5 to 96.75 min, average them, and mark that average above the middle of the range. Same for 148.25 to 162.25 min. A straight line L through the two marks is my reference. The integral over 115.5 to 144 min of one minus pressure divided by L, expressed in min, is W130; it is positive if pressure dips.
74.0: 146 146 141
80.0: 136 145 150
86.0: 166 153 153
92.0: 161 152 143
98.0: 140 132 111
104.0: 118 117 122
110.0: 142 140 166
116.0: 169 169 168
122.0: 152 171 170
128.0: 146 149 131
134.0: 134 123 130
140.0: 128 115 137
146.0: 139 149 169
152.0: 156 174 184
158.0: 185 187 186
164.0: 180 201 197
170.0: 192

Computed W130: 3.5 min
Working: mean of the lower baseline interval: 153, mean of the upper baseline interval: 175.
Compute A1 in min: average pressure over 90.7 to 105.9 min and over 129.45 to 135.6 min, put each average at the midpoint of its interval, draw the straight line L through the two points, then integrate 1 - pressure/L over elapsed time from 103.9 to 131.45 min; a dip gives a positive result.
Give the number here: -3.0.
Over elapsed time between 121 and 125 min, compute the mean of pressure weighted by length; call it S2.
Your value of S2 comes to 162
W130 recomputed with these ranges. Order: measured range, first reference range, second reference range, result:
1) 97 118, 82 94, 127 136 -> 1.4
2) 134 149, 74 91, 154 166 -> 3.8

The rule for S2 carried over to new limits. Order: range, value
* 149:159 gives 174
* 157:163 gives 186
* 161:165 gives 183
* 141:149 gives 135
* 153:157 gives 179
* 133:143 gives 126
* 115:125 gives 166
